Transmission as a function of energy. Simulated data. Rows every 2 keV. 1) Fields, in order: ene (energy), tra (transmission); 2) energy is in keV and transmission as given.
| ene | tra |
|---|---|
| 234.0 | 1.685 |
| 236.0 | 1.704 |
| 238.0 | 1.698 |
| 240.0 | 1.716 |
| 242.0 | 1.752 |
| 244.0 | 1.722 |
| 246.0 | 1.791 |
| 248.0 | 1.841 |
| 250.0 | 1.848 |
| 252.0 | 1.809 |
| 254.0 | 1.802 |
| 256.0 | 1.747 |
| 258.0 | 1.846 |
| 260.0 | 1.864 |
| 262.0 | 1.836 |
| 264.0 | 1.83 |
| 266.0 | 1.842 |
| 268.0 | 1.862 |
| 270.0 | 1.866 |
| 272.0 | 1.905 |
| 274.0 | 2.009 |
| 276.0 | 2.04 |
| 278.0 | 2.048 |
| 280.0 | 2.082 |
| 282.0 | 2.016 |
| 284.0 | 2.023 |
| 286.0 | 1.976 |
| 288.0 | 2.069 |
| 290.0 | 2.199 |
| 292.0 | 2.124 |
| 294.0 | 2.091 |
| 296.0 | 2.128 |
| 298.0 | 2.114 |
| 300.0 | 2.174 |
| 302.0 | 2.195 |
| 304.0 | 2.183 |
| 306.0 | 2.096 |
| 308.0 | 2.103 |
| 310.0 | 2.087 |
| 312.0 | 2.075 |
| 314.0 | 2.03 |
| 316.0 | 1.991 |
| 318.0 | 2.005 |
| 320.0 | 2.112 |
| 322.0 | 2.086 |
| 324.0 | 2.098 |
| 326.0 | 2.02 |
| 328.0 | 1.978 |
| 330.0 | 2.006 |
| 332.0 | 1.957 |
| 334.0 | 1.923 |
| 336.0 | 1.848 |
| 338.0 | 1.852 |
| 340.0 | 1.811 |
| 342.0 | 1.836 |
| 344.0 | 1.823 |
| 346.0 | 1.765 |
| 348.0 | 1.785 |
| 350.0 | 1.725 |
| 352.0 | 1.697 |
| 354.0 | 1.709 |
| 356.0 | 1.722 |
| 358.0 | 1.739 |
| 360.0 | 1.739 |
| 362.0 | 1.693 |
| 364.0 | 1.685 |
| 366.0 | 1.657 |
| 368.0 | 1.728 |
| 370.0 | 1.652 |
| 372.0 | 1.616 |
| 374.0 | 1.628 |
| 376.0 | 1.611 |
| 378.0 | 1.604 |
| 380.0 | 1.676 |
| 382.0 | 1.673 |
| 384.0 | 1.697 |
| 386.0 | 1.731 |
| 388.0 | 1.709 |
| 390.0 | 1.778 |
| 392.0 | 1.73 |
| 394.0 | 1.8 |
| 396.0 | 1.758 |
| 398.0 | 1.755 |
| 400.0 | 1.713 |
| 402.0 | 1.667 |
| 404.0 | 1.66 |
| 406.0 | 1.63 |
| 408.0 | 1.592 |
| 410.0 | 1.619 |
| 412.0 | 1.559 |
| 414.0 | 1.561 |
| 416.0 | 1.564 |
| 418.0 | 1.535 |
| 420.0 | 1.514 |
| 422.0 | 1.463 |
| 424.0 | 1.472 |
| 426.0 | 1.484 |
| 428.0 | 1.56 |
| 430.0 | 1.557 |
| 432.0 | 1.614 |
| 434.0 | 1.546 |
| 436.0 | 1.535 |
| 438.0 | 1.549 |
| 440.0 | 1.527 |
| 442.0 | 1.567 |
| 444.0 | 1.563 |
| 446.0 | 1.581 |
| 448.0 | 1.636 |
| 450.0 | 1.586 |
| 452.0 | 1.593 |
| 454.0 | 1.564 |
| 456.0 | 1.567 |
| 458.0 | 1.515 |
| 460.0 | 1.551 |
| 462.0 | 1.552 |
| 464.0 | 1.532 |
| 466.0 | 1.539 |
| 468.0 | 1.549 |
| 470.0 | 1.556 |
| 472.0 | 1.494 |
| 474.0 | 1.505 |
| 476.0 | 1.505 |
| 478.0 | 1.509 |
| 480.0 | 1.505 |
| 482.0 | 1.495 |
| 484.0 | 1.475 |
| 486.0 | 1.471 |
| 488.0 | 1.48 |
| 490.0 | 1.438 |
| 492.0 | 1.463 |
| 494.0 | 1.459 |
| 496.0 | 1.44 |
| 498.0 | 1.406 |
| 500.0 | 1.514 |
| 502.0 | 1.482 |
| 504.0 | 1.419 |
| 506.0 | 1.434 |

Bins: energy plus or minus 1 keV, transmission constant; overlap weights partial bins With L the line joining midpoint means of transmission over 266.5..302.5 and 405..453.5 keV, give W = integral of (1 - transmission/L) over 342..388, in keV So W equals 1.9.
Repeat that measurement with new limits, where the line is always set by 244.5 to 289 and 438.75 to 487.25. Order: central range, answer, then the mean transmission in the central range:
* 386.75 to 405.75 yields -0.72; 1.73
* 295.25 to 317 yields -3.27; 2.11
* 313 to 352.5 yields -3.05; 1.92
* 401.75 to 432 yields 1.18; 1.56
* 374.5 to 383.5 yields 0.28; 1.64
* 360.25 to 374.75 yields 0.40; 1.67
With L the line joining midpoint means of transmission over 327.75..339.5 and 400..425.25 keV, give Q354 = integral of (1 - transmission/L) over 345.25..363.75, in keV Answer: 1.0 keV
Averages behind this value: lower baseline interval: 1.92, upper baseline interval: 1.57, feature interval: 1.73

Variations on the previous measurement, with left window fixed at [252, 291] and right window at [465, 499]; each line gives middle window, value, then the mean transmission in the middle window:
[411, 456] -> 1.1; 1.55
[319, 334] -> -1.7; 2.03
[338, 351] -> -0.1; 1.8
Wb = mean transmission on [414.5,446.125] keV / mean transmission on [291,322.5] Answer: 0.73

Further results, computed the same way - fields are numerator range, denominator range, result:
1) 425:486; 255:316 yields 0.77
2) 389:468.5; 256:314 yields 0.79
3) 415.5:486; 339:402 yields 0.90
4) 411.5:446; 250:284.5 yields 0.81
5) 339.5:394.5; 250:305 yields 0.86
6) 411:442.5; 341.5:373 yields 0.89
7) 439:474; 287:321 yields 0.74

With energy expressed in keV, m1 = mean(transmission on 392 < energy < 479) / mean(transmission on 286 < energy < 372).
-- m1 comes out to 0.82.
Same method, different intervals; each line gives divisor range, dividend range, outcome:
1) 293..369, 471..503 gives 0.77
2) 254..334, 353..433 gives 0.82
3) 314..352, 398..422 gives 0.83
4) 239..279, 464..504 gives 0.80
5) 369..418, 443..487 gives 0.92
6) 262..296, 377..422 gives 0.83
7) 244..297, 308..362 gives 0.98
